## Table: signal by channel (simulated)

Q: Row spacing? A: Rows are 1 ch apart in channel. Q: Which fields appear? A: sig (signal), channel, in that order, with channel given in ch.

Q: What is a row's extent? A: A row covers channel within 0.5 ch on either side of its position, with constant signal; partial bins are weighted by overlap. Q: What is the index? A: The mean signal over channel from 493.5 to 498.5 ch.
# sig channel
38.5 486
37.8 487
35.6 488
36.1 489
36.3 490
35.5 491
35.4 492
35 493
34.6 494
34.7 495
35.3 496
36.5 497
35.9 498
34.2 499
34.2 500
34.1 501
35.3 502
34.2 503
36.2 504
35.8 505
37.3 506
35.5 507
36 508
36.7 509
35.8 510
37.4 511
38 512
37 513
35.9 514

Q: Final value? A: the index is 35.4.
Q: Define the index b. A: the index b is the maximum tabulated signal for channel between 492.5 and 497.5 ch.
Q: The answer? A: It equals 36.5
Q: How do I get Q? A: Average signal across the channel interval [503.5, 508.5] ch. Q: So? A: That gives 36.2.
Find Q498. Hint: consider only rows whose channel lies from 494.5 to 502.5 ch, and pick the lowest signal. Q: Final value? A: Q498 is 34.1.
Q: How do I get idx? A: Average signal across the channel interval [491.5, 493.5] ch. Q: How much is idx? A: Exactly 35.2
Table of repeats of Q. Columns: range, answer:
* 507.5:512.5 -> 36.8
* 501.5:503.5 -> 34.8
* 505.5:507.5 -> 36.4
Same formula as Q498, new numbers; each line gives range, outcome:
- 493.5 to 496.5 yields 34.6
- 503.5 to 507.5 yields 35.5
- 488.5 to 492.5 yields 35.4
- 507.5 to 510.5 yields 35.8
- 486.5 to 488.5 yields 35.6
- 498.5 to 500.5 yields 34.2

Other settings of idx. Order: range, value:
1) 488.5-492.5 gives 35.8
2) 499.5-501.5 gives 34.2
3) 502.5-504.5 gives 35.2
